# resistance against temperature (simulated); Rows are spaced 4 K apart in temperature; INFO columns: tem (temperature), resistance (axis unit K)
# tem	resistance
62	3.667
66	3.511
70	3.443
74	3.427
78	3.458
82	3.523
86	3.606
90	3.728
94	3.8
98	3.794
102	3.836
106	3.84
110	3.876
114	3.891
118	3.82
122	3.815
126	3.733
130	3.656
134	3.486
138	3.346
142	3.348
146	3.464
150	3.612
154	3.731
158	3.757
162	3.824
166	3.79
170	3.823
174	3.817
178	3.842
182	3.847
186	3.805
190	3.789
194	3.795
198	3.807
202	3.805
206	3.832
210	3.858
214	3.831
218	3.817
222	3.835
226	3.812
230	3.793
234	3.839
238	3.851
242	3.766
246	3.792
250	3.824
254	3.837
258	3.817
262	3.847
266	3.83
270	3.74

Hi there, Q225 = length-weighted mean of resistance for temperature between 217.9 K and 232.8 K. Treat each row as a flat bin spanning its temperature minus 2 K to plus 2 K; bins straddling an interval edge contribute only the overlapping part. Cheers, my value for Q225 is 3.82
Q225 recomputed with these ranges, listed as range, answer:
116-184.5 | 3.69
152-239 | 3.81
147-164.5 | 3.72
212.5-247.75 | 3.82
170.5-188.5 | 3.83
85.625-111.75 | 3.79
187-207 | 3.8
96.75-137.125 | 3.76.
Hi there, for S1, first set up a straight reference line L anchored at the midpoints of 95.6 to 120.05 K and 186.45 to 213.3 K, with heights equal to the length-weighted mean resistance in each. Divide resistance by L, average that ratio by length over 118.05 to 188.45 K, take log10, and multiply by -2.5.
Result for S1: 0.04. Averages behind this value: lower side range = 3.84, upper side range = 3.81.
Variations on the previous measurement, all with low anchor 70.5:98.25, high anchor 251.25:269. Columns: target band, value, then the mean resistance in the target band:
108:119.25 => -0.07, 3.87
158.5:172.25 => -0.03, 3.81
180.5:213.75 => -0.02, 3.82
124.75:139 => 0.03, 3.56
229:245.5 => 0.00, 3.81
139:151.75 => 0.07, 3.46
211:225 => -0.02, 3.83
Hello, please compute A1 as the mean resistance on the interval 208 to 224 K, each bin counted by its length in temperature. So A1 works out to 3.84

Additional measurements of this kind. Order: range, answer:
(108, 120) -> 3.86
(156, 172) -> 3.8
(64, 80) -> 3.46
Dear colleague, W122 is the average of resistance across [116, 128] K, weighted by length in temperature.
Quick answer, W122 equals 3.79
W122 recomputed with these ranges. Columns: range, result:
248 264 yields 3.83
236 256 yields 3.81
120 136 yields 3.67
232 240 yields 3.84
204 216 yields 3.84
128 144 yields 3.46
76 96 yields 3.62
